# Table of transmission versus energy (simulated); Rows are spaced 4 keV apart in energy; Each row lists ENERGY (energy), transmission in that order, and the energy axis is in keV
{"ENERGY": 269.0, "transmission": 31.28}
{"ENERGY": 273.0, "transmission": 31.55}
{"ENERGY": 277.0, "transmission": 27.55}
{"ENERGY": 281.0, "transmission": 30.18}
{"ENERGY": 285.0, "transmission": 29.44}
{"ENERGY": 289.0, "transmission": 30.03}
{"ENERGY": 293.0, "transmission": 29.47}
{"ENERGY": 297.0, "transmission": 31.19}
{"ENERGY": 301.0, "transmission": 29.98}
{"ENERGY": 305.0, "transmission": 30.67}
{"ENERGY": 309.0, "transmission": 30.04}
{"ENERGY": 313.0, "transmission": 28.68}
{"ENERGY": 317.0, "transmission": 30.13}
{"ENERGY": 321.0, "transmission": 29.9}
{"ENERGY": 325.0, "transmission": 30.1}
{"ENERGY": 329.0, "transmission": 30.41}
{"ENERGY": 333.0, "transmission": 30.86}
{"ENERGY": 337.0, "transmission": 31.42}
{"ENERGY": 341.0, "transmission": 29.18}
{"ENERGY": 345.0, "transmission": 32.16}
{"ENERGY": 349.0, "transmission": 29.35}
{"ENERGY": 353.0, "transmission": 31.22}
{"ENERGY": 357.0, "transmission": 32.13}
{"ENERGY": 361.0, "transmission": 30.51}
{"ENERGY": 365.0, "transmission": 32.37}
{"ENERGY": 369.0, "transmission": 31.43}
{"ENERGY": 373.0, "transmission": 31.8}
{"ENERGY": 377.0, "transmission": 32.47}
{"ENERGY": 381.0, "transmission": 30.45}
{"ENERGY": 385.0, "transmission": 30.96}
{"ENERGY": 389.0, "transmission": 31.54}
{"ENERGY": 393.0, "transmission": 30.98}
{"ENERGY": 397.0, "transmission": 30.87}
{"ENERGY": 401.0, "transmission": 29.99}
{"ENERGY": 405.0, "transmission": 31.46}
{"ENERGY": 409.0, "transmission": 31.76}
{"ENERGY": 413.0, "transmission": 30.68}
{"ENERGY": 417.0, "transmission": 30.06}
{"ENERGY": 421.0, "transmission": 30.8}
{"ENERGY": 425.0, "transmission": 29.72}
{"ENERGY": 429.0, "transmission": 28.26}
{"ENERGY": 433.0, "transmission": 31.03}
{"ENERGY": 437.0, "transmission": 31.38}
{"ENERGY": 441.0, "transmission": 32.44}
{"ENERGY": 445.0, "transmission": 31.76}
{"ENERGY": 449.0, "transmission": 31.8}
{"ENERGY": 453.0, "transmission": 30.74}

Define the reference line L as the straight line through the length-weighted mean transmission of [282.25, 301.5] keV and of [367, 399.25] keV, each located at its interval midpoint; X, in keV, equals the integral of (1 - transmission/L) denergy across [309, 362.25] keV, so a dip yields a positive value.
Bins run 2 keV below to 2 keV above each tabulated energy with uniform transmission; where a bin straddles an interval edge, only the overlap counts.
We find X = 0.34 keV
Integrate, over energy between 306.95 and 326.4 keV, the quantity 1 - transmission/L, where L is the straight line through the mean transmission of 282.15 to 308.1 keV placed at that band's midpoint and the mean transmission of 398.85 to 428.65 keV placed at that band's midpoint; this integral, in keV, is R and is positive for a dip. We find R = 0.3 keV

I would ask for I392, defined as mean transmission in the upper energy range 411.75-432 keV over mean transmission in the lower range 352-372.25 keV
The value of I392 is 0.95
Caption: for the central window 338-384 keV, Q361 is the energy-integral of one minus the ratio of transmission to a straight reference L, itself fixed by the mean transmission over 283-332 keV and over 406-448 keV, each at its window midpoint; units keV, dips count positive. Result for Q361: -1.2 keV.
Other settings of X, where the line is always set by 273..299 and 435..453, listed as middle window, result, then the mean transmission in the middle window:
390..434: 1.1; 30.5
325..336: -0.1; 30.6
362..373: -0.3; 31.8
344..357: -0.2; 31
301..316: 0.1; 29.8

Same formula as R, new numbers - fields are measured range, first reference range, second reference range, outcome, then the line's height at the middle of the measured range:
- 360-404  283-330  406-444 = -1.1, 30.5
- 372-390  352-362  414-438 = -0.3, 31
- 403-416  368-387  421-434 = -0.4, 30.3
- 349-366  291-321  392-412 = -0.4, 30.5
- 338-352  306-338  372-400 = 0.1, 30.6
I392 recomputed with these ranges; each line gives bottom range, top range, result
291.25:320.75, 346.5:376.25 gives 1.04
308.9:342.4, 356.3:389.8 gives 1.05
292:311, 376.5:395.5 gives 1.03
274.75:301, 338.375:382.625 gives 1.05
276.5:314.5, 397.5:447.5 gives 1.03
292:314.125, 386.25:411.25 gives 1.03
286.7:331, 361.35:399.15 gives 1.04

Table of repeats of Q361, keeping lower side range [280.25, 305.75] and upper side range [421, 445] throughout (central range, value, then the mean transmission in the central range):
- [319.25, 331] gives 0.0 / 30.1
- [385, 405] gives -0.3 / 30.9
